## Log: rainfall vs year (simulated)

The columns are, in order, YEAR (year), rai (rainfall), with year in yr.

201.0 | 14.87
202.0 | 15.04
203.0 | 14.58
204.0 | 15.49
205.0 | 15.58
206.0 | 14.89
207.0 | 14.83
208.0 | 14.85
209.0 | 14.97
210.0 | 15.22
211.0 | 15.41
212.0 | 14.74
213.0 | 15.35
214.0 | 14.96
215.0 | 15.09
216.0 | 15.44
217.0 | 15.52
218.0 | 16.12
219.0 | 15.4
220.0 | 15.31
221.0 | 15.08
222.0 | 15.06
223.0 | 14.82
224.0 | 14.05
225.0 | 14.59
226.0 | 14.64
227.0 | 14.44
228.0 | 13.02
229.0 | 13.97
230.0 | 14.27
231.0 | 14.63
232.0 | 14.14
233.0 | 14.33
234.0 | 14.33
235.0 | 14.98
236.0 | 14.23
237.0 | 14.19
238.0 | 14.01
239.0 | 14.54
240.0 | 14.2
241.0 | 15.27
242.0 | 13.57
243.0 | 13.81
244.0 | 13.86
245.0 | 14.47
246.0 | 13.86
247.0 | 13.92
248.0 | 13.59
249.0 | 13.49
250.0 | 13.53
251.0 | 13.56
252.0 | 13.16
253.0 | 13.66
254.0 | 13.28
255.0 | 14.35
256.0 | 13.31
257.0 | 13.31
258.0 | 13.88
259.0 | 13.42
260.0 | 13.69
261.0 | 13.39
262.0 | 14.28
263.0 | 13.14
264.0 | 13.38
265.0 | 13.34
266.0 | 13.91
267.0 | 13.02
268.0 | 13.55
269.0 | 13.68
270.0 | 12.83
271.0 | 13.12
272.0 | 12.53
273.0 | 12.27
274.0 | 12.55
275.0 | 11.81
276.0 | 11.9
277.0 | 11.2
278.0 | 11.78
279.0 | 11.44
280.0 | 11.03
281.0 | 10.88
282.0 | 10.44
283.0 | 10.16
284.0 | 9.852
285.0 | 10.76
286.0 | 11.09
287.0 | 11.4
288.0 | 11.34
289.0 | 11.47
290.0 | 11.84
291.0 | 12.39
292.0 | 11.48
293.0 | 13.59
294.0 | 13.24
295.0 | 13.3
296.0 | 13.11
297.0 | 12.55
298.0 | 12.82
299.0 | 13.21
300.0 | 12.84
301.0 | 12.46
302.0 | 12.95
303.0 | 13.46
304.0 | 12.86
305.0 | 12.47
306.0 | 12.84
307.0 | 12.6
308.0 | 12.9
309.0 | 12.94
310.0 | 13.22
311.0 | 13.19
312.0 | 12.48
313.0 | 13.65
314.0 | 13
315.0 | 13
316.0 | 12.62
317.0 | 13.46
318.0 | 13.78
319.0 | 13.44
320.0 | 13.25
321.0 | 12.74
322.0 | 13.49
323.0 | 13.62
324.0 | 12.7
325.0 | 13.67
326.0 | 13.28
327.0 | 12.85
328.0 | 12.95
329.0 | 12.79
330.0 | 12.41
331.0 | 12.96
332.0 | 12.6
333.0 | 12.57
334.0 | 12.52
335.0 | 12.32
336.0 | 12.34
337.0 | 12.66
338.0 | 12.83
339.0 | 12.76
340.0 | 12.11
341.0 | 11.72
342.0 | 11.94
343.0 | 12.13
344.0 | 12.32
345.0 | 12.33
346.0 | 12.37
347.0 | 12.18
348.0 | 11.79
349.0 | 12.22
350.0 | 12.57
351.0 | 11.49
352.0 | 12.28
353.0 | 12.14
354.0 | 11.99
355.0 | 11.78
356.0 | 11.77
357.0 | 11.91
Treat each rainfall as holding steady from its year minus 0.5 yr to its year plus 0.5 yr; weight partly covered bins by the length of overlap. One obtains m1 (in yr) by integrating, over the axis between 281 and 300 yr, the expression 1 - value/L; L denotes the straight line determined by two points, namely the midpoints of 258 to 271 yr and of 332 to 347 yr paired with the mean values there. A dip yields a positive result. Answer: 1.7 yr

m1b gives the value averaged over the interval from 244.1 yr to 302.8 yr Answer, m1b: 12.7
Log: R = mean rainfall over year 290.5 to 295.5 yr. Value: 12.8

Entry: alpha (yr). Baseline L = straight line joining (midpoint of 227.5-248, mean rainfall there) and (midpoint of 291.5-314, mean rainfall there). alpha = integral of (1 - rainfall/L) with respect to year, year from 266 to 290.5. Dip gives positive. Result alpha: 2.9 yr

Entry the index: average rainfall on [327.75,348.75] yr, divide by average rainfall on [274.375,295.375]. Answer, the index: 1.07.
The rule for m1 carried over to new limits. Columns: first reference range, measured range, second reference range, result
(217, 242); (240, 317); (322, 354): 4.59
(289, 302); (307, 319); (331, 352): -0.53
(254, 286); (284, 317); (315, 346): 0.20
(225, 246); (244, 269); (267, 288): -1.22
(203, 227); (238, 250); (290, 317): 0.28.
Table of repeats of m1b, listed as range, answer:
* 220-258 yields 14.1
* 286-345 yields 12.7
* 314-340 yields 12.9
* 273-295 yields 11.6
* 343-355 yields 12.1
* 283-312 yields 12.4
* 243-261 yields 13.7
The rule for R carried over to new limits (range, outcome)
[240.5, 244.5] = 14.1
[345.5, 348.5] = 12.1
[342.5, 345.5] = 12.3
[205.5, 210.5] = 15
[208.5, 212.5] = 15.1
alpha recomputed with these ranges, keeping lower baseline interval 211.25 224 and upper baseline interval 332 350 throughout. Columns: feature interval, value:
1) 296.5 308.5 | 0.3 yr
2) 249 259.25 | 0.6 yr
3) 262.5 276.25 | 1.0 yr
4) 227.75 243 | 0.5 yr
